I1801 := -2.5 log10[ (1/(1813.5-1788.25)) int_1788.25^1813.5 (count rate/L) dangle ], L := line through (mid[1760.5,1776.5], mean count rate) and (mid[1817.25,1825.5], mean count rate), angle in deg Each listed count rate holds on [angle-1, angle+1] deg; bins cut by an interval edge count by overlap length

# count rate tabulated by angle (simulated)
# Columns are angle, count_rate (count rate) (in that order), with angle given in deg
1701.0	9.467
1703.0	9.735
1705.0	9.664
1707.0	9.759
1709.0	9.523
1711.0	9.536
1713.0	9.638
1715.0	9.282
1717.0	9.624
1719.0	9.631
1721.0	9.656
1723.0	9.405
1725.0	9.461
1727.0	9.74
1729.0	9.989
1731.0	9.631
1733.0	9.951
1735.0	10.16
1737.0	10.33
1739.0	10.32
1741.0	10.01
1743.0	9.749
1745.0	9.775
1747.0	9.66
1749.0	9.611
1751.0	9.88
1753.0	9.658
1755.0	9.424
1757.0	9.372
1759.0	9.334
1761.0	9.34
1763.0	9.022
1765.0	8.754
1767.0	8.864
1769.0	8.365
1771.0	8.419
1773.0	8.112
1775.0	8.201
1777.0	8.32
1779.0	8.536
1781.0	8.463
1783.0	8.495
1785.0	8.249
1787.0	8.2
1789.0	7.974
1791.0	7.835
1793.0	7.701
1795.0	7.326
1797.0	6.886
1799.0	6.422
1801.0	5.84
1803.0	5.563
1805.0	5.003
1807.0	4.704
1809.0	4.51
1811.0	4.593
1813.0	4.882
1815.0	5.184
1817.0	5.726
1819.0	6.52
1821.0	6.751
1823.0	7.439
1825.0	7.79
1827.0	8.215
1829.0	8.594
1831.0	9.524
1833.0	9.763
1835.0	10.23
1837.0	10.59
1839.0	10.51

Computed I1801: 0.24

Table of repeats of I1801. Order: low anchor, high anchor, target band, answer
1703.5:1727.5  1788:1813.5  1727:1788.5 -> -0.173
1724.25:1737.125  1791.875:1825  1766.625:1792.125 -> -0.118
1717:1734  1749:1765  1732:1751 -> -0.046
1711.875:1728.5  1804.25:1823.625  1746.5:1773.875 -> -0.165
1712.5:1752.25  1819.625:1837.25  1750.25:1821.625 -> 0.219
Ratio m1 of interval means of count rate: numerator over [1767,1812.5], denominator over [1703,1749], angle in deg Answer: 0.74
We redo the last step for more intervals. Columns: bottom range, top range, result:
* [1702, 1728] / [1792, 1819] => 0.60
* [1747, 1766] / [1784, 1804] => 0.77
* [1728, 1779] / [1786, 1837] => 0.75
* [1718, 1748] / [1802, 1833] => 0.66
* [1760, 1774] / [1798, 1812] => 0.60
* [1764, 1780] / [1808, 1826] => 0.70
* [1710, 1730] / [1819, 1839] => 0.91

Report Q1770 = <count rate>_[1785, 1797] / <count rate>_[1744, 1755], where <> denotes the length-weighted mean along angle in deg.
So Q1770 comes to 0.8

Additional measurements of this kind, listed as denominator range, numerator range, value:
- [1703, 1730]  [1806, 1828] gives 0.63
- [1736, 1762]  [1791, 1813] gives 0.61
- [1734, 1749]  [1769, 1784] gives 0.84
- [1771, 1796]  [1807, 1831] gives 0.79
